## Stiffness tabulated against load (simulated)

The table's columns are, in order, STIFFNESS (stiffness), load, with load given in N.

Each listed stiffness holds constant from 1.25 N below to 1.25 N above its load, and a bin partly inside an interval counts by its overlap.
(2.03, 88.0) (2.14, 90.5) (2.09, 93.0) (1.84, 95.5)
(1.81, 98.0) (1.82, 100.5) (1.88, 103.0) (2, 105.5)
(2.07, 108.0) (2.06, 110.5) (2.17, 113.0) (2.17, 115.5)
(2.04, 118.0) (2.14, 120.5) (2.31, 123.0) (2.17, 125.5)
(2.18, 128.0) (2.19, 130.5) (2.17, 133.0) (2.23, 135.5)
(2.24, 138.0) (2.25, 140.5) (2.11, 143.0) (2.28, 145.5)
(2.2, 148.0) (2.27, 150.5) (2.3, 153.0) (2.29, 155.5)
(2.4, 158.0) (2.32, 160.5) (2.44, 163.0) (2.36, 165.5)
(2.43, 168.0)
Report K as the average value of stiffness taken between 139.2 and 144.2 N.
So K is 2.18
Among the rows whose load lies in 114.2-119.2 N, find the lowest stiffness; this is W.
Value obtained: 2.04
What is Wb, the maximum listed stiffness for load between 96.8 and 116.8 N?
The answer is 2.17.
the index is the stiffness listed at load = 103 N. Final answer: 1.88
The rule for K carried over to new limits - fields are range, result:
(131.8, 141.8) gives 2.22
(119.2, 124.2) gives 2.22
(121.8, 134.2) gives 2.2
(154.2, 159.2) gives 2.34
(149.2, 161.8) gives 2.32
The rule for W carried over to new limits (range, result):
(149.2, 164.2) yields 2.27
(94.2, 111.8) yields 1.81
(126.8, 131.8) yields 2.18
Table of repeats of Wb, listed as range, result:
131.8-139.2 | 2.24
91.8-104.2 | 2.09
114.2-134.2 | 2.31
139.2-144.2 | 2.25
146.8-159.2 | 2.4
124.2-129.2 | 2.18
